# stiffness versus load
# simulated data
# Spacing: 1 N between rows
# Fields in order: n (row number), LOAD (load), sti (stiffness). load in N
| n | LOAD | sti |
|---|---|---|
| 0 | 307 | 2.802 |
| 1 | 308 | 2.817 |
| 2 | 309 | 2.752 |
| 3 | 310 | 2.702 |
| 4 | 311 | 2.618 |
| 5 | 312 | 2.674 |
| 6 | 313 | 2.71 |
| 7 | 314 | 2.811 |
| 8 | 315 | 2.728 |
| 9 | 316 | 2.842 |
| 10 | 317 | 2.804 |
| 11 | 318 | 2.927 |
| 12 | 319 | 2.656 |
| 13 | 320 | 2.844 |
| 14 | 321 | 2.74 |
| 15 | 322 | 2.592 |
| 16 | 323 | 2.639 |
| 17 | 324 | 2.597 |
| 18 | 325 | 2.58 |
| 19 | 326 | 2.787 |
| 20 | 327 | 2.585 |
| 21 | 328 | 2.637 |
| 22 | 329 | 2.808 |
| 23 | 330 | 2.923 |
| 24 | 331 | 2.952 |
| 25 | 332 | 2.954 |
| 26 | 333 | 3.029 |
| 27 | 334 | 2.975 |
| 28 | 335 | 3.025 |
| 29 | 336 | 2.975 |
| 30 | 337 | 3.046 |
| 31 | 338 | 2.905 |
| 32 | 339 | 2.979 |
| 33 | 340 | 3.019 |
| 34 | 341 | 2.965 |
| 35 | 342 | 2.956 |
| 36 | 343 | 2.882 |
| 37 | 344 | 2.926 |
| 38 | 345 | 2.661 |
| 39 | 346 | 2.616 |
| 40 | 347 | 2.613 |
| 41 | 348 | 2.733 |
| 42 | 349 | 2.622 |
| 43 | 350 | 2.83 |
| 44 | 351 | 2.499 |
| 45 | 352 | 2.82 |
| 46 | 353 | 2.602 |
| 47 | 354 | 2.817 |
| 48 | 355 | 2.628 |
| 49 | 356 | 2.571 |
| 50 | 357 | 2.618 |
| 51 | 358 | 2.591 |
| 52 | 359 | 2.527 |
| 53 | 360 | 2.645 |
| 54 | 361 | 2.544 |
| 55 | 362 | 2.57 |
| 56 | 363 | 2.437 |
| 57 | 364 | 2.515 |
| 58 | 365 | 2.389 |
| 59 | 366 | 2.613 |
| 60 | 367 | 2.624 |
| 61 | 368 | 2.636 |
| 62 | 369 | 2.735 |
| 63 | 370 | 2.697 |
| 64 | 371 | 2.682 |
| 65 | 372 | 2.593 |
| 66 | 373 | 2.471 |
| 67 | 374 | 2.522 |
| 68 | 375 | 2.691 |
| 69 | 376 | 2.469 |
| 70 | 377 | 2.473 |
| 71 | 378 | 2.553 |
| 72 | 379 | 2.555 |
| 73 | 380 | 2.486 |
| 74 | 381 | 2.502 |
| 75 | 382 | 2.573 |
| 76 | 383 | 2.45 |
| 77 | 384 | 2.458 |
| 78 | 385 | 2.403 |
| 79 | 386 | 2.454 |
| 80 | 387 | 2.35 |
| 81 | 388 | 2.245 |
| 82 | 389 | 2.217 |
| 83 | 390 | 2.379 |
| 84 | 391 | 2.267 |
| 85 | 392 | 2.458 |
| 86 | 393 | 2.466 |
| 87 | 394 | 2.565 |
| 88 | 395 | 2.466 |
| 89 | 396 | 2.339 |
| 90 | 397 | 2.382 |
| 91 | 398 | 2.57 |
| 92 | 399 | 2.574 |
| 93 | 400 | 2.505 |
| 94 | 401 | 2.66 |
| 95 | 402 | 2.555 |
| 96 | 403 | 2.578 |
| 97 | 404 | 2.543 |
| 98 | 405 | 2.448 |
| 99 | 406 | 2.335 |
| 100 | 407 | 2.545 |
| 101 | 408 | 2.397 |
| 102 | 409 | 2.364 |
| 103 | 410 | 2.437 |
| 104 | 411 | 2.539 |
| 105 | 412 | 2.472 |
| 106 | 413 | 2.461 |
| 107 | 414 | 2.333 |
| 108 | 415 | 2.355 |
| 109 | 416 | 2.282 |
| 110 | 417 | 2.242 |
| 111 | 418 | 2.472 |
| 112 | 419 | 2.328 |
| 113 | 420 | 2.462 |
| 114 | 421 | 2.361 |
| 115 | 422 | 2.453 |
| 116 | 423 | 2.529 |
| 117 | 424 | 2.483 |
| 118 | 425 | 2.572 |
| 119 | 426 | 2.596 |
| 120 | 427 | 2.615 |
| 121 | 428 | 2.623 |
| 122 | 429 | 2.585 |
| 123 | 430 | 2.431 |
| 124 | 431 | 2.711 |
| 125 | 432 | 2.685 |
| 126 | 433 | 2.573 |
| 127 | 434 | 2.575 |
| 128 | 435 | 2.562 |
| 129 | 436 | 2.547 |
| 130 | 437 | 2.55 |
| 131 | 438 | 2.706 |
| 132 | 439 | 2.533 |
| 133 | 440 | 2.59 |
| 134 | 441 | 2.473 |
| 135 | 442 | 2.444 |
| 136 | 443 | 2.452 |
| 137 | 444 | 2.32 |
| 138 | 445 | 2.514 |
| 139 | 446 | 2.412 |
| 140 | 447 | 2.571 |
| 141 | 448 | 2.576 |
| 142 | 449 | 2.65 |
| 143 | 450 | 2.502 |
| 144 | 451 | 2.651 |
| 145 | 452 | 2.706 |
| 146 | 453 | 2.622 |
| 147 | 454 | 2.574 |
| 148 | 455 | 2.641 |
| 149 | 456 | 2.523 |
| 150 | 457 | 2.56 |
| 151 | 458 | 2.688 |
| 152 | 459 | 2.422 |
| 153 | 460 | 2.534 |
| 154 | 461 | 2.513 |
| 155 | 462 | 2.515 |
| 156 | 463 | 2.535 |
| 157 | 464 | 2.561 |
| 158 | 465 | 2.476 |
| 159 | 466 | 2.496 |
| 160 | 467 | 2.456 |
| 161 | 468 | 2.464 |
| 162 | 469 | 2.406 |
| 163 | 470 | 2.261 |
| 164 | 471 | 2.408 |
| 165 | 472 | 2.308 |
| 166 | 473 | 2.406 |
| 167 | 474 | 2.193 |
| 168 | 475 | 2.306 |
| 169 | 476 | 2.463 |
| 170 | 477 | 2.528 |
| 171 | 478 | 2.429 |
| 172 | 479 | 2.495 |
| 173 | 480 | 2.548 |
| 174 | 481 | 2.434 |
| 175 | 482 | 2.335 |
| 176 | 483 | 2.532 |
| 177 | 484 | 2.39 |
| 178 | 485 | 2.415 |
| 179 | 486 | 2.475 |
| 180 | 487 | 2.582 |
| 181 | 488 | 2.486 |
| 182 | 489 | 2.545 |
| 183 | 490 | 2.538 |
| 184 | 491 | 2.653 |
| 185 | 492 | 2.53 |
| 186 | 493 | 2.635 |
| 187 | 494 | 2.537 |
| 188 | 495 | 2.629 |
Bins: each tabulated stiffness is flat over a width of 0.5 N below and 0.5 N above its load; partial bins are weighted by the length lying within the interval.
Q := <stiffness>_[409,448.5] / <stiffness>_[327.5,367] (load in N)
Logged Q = 0.9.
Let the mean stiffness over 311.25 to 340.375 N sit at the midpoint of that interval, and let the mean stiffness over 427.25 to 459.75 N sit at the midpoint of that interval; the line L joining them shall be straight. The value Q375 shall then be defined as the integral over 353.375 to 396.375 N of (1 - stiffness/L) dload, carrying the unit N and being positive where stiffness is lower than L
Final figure 3.1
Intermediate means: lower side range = 2.82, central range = 2.52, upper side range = 2.56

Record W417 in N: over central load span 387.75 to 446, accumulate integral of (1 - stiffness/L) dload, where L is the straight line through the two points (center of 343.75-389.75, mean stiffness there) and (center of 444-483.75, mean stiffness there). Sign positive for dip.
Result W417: 1.1 N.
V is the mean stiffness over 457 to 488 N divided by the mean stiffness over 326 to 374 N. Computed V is 0.90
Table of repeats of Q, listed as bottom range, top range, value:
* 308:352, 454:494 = 0.89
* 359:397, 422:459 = 1.03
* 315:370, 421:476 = 0.92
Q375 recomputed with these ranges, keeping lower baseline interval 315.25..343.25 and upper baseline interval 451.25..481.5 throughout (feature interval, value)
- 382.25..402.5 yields 1.8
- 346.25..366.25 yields 1.2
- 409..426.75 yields 1.2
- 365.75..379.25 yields 0.7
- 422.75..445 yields 0.1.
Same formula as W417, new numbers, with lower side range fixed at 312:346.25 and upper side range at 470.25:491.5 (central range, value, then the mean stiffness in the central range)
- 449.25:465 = -0.38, 2.57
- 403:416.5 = 1.01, 2.43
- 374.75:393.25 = 1.71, 2.44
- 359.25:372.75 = 0.72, 2.59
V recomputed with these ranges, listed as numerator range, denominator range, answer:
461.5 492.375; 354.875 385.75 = 0.96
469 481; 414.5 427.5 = 0.98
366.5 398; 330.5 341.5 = 0.83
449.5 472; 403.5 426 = 1.04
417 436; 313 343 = 0.89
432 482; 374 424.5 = 1.02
